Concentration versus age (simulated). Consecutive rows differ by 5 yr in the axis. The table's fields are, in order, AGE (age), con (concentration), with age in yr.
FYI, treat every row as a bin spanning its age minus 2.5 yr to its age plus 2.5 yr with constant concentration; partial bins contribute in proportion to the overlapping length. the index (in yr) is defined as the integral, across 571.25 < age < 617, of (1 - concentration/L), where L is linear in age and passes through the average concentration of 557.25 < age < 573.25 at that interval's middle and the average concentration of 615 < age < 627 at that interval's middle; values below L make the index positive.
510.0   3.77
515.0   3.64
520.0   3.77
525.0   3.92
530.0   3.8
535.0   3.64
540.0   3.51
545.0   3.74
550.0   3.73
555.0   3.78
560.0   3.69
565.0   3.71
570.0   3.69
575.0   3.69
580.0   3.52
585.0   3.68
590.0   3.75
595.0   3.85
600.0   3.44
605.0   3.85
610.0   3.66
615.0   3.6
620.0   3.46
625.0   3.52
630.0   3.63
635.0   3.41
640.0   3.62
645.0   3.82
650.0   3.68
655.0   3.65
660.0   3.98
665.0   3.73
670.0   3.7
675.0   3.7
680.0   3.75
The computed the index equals -0.9 yr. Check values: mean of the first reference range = 3.7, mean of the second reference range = 3.51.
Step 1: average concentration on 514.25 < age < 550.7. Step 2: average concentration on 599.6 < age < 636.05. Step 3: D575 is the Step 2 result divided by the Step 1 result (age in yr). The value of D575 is 1.0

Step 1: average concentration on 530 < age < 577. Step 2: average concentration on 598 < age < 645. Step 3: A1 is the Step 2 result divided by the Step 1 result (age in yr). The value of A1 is 0.97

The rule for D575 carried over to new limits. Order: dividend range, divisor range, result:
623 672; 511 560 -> 0.99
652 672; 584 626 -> 1.03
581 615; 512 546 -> 0.99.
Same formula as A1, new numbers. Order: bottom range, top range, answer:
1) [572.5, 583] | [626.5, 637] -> 0.98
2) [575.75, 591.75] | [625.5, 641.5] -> 0.97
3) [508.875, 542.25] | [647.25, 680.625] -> 1.01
